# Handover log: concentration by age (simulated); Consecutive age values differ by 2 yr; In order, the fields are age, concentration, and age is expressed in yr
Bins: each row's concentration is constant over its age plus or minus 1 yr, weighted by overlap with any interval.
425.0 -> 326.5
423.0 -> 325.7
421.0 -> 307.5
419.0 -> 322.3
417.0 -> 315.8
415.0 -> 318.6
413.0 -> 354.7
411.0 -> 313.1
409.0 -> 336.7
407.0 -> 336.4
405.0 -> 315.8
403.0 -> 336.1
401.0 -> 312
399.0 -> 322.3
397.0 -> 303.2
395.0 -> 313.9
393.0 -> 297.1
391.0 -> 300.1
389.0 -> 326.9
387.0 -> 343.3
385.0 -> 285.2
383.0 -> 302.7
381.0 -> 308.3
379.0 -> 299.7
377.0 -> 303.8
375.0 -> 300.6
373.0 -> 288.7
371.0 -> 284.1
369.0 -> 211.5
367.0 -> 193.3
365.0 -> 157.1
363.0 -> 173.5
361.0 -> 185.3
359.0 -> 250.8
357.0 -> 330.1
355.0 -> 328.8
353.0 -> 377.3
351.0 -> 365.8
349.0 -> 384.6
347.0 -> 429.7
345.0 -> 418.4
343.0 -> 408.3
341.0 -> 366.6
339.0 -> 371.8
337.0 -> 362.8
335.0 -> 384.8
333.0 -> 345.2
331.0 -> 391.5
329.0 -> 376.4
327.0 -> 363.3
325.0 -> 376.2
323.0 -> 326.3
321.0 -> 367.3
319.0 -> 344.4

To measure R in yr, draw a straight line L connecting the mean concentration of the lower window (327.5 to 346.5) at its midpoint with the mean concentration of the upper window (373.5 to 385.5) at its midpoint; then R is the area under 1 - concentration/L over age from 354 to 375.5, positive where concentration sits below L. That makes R 5.5 yr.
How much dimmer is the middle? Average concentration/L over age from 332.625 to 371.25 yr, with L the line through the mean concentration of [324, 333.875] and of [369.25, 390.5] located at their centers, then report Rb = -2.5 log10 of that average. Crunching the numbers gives 0.08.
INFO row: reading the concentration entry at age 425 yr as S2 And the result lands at 326.5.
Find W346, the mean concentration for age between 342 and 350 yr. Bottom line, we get 410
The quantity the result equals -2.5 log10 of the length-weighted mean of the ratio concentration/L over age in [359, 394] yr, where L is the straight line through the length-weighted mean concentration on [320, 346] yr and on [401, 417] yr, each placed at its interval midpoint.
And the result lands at 0.280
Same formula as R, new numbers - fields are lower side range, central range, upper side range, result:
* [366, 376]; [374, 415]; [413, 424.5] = -3.99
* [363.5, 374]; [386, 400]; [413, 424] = -2.27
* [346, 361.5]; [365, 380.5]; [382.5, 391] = 2.87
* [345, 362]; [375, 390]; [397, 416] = 0.97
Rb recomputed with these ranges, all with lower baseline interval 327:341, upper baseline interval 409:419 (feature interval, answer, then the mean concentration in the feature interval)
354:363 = 0.335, 263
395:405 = 0.055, 318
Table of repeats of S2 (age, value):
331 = 391.5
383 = 302.7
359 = 250.8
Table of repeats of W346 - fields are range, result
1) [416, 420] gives 319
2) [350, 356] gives 357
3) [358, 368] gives 192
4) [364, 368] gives 175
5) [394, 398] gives 309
